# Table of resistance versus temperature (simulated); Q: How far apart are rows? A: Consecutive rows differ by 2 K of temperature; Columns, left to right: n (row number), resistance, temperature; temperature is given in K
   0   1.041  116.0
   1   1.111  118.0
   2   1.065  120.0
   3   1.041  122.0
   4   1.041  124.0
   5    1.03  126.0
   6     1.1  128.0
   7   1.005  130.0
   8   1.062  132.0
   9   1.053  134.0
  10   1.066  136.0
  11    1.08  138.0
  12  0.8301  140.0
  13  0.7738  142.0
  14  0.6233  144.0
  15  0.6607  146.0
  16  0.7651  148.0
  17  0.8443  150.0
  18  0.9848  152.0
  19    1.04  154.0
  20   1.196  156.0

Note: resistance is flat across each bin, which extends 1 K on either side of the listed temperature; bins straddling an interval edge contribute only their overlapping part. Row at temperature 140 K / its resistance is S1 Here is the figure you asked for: 0.8301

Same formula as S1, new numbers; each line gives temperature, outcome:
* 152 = 0.9848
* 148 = 0.7651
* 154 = 1.04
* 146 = 0.6607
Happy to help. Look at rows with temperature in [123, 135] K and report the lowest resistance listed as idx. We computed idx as 1.005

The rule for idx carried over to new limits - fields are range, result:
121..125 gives 1.041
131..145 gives 0.6233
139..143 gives 0.7738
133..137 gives 1.053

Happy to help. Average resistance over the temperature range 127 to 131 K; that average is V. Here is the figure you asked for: 1.05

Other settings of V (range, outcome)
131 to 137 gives 1.06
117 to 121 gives 1.09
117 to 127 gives 1.06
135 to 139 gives 1.07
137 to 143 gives 0.895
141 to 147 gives 0.686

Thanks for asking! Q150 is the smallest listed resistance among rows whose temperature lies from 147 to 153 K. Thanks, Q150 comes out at 0.7651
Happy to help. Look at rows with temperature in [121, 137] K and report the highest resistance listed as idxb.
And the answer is 1.1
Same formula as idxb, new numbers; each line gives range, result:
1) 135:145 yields 1.08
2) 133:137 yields 1.066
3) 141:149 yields 0.7738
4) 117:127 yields 1.111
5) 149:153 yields 0.9848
